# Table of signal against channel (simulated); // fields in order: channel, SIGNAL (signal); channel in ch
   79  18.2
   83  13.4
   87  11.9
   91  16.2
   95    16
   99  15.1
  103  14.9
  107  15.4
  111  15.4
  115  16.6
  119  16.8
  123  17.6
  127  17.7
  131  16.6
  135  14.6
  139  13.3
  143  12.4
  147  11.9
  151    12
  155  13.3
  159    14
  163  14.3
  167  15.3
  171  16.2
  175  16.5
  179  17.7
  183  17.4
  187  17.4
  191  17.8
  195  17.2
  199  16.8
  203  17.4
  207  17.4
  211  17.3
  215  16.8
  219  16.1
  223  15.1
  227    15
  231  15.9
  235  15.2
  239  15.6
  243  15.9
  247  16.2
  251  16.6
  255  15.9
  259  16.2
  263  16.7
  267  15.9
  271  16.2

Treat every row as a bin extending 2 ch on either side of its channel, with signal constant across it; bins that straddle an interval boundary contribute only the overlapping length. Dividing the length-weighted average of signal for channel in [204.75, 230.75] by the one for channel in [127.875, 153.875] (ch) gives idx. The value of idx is 1.19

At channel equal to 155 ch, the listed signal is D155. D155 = 13.3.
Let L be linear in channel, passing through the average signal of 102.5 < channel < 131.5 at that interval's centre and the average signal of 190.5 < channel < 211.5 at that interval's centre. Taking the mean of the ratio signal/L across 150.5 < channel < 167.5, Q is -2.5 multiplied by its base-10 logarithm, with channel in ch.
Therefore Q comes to 0.22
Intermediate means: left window 16.4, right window 17.3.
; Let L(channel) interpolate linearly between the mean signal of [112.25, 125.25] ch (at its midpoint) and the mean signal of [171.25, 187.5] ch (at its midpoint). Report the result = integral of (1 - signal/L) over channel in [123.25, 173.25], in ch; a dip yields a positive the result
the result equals 7.6 ch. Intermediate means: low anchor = 16.9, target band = 14.4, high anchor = 17.1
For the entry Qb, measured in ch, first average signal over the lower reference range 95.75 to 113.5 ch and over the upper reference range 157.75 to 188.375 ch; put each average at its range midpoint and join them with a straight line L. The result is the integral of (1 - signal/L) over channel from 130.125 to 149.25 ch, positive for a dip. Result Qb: 2.6 ch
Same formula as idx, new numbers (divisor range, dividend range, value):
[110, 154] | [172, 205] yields 1.15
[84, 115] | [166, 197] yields 1.13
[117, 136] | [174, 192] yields 1.04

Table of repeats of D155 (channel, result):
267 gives 15.9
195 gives 17.2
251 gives 16.6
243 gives 15.9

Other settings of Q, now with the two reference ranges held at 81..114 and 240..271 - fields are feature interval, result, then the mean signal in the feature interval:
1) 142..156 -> 0.23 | 12.3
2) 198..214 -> -0.10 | 17.2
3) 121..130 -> -0.16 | 17.5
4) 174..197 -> -0.12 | 17.4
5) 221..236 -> 0.04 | 15.3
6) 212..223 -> -0.03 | 16.3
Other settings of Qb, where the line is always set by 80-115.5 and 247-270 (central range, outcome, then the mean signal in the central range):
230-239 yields 0.3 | 15.5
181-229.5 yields -2.9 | 16.8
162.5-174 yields 0.0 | 15.5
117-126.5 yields -1.3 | 17.3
